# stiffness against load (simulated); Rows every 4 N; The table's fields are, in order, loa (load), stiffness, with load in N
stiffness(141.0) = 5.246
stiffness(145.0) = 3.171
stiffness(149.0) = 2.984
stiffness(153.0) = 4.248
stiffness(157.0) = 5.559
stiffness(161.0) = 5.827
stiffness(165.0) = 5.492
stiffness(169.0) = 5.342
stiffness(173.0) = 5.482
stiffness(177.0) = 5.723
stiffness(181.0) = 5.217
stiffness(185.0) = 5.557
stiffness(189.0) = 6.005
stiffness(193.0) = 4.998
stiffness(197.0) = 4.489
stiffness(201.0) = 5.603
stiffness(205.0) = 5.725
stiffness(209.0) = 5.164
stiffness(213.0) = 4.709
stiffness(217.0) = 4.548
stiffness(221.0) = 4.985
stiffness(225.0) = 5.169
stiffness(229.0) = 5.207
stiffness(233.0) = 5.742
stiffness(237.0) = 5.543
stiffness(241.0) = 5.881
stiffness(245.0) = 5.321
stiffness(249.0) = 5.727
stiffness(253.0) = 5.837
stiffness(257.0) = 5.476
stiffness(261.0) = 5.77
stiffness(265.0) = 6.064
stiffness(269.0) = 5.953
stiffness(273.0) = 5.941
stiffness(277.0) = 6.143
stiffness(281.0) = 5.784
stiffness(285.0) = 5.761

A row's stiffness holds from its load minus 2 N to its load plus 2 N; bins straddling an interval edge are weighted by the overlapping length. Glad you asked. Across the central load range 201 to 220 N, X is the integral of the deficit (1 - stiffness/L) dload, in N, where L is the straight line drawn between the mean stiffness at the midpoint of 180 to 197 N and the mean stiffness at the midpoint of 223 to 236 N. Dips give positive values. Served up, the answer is 1.0 N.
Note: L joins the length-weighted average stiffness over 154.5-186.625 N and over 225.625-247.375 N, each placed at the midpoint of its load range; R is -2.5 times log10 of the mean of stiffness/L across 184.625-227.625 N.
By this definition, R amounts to 0.07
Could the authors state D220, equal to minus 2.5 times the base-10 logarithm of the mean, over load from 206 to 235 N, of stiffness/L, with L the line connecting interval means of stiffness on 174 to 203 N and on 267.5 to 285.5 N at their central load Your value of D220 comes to 0.10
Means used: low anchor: 5.37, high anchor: 5.93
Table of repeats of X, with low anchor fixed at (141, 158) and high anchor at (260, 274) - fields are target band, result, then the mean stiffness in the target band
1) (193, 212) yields -1.12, 5.19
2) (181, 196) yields -2.37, 5.41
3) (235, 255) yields -0.27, 5.66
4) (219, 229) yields 0.28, 5.1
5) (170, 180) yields -2.42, 5.54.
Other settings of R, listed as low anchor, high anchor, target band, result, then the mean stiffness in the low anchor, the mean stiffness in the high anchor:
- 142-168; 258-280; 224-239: 0.014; 4.6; 5.94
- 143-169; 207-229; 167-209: -0.133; 4.61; 4.94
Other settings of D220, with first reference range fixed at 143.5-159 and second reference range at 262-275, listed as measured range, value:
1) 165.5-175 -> -0.24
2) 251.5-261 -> 0.02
